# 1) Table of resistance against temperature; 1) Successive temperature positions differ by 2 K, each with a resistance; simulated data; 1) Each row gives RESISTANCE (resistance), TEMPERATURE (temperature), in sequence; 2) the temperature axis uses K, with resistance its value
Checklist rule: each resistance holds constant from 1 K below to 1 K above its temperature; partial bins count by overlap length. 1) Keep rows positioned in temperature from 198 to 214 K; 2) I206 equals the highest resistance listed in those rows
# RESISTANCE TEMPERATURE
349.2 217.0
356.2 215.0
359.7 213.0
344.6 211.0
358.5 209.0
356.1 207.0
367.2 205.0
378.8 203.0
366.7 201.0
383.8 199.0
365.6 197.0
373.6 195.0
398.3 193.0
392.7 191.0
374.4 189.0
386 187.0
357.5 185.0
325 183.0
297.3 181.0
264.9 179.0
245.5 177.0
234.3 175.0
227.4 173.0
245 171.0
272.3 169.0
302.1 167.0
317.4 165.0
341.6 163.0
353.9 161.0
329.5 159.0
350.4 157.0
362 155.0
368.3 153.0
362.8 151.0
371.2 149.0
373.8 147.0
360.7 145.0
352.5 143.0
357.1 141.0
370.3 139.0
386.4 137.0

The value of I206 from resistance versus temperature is 383.8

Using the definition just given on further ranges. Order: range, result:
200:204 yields 378.8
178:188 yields 386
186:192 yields 392.7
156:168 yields 353.9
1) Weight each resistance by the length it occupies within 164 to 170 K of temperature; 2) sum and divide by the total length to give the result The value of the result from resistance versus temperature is 297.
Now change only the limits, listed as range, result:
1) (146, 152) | 369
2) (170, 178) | 238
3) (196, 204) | 374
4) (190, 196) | 388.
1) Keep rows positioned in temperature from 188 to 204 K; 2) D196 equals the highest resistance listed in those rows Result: 398.3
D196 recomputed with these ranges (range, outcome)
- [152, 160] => 368.3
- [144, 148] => 373.8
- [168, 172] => 272.3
